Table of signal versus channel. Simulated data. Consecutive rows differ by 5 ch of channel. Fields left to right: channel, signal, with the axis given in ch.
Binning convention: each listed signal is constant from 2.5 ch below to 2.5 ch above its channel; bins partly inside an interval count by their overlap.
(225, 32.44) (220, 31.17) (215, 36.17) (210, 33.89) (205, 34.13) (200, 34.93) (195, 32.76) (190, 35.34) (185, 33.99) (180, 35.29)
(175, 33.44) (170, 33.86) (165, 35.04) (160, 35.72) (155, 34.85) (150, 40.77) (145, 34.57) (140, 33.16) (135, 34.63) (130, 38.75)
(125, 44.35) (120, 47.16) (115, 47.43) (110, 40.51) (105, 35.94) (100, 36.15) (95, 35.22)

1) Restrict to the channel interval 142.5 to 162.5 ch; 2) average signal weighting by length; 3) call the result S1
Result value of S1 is 36.5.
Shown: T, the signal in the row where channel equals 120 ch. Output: 47.16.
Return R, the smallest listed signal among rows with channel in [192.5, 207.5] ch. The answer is 32.76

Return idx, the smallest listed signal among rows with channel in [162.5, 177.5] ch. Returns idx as 33.44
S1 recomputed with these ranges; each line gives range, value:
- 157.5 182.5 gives 34.7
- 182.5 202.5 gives 34.3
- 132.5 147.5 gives 34.1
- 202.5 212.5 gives 34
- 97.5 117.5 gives 40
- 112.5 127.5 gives 46.3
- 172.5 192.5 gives 34.5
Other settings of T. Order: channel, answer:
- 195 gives 32.76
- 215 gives 36.17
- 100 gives 36.15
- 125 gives 44.35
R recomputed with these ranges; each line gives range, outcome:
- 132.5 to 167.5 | 33.16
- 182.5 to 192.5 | 33.99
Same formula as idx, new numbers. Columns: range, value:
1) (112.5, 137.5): 34.63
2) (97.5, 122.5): 35.94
